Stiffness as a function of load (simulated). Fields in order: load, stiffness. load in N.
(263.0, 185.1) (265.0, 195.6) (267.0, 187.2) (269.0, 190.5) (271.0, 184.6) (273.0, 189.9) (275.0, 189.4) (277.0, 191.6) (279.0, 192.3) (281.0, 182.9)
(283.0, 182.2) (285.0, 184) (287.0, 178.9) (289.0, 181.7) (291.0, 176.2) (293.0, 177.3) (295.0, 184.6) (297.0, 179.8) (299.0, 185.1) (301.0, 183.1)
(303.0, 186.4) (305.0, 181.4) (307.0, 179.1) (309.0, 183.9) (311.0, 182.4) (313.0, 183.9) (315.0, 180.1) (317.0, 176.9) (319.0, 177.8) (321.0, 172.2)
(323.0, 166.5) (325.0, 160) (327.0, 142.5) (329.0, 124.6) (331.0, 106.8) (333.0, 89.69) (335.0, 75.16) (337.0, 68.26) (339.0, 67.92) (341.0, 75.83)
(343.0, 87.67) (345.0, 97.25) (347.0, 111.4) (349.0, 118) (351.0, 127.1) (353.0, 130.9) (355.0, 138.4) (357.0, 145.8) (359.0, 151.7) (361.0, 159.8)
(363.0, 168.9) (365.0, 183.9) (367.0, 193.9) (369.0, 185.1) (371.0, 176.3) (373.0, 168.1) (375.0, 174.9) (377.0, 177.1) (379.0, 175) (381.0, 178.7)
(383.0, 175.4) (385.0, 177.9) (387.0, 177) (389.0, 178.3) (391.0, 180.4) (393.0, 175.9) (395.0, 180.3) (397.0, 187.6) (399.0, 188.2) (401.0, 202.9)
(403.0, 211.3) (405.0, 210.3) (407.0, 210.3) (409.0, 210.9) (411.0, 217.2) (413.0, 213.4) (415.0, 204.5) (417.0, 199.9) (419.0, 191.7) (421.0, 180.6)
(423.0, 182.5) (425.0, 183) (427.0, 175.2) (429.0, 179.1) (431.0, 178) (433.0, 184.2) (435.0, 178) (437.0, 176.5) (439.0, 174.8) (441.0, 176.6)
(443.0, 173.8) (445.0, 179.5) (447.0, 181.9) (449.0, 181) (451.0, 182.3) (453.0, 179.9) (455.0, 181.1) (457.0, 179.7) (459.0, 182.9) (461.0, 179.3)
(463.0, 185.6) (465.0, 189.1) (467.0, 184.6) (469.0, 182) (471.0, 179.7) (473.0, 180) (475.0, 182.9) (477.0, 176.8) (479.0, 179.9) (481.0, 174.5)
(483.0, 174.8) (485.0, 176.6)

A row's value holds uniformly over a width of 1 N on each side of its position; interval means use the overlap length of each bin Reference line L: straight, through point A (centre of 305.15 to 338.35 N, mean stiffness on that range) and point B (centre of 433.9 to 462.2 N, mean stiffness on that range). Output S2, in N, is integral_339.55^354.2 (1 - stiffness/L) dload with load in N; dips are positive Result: 4.6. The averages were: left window 148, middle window 106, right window 179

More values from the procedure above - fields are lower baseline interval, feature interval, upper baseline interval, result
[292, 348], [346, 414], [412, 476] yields -4.4 N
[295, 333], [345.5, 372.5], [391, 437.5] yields 4.0 N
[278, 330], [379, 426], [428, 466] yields -3.3 N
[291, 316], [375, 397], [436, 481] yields 0.4 N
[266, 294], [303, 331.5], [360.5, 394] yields 2.3 N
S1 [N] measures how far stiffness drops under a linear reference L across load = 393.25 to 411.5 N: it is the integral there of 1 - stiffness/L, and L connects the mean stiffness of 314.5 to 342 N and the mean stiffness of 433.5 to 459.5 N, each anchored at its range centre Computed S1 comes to -4.7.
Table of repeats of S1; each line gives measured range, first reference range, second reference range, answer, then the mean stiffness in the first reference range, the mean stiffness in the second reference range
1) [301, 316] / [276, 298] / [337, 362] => -2.1 N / 183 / 116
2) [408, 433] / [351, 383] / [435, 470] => -2.5 N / 166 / 181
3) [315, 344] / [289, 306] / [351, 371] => 8.3 N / 182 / 161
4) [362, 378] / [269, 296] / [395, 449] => 0.8 N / 185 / 190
